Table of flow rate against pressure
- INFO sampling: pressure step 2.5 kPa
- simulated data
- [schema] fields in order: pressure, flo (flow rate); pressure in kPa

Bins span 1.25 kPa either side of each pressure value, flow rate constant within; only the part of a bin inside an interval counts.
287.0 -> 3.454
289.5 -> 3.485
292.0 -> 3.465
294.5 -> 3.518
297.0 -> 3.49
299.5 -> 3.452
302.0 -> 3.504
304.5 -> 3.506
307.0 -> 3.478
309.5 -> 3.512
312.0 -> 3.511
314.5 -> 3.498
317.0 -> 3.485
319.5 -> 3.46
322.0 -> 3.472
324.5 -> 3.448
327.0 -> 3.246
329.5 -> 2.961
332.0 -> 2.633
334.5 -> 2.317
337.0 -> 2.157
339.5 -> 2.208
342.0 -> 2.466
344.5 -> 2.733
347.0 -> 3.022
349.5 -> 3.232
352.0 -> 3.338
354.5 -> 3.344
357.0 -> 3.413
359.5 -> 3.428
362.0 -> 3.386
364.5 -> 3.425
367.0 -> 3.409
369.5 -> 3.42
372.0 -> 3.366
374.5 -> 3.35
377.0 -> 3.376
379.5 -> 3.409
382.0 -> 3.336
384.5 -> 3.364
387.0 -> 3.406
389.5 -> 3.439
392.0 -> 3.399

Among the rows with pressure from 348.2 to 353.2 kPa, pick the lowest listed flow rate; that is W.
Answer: 3.232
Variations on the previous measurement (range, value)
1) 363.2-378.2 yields 3.35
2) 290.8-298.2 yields 3.465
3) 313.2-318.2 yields 3.485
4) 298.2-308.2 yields 3.452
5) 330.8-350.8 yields 2.157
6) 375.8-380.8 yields 3.376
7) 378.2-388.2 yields 3.336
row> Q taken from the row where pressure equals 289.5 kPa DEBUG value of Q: 3.485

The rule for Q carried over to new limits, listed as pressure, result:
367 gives 3.409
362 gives 3.386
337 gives 2.157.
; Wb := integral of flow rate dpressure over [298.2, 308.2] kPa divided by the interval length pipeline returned 3.49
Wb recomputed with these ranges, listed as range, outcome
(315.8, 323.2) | 3.47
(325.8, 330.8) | 3.1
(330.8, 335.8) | 2.47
